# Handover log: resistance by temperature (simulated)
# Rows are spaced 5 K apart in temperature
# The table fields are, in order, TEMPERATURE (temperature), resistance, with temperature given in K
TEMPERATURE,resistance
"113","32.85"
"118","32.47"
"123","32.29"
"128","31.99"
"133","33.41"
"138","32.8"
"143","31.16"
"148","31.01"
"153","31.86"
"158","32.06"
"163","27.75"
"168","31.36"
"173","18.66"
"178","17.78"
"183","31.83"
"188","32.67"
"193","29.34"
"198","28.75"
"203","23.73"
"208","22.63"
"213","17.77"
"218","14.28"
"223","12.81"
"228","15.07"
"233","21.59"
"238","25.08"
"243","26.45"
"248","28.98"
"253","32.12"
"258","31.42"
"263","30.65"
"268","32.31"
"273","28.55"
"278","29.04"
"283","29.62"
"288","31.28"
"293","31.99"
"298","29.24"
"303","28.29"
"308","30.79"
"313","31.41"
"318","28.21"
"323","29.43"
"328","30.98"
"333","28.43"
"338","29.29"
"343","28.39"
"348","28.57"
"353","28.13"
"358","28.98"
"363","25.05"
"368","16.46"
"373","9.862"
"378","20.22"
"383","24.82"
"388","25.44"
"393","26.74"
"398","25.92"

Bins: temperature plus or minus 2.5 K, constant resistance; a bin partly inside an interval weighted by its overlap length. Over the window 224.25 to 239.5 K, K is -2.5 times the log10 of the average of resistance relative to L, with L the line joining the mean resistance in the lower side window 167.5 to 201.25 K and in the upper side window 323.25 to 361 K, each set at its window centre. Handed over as 0.365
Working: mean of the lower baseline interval 26.9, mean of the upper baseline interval 28.9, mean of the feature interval 19.6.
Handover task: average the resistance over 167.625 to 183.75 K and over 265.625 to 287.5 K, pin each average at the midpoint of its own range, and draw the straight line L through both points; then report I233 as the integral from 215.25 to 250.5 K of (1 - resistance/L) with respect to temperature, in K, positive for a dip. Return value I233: 8.6 K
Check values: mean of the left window 23.3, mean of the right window 30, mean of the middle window 20.6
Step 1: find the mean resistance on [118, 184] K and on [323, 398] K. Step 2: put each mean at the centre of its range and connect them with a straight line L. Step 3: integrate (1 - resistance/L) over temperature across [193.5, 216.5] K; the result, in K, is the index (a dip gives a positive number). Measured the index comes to 4.15 K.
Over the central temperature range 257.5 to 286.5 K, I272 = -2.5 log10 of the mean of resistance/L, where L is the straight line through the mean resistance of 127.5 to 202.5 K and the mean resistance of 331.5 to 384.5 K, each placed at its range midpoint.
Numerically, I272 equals -0.14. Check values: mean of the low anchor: 29.3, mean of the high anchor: 24.3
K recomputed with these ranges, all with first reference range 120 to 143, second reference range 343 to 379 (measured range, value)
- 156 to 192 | 0.121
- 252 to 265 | -0.153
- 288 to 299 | -0.199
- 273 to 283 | -0.104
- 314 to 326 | -0.184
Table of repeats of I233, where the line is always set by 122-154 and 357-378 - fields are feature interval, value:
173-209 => 3.52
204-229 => 9.70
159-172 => 0.85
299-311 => -3.50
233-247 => 0.58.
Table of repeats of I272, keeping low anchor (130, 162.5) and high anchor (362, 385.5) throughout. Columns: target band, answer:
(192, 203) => 0.04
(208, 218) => 0.47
